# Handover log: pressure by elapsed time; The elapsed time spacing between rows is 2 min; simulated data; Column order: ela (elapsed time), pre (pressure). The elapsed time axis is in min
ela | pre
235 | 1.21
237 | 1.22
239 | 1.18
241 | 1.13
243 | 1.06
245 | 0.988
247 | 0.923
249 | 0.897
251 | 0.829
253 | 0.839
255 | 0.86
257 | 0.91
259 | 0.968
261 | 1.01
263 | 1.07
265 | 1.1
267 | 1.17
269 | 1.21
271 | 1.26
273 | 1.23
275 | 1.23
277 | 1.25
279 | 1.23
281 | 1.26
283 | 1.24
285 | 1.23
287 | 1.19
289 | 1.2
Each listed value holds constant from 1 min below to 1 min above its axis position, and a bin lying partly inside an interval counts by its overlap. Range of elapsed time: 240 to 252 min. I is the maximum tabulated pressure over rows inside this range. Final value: 1.13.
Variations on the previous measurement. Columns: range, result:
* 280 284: 1.26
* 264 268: 1.17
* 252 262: 1.01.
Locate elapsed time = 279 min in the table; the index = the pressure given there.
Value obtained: 1.23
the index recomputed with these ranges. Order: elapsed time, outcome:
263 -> 1.07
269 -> 1.21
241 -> 1.13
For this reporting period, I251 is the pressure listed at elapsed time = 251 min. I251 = 0.829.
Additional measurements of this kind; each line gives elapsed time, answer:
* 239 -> 1.18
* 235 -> 1.21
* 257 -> 0.91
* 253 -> 0.839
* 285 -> 1.23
